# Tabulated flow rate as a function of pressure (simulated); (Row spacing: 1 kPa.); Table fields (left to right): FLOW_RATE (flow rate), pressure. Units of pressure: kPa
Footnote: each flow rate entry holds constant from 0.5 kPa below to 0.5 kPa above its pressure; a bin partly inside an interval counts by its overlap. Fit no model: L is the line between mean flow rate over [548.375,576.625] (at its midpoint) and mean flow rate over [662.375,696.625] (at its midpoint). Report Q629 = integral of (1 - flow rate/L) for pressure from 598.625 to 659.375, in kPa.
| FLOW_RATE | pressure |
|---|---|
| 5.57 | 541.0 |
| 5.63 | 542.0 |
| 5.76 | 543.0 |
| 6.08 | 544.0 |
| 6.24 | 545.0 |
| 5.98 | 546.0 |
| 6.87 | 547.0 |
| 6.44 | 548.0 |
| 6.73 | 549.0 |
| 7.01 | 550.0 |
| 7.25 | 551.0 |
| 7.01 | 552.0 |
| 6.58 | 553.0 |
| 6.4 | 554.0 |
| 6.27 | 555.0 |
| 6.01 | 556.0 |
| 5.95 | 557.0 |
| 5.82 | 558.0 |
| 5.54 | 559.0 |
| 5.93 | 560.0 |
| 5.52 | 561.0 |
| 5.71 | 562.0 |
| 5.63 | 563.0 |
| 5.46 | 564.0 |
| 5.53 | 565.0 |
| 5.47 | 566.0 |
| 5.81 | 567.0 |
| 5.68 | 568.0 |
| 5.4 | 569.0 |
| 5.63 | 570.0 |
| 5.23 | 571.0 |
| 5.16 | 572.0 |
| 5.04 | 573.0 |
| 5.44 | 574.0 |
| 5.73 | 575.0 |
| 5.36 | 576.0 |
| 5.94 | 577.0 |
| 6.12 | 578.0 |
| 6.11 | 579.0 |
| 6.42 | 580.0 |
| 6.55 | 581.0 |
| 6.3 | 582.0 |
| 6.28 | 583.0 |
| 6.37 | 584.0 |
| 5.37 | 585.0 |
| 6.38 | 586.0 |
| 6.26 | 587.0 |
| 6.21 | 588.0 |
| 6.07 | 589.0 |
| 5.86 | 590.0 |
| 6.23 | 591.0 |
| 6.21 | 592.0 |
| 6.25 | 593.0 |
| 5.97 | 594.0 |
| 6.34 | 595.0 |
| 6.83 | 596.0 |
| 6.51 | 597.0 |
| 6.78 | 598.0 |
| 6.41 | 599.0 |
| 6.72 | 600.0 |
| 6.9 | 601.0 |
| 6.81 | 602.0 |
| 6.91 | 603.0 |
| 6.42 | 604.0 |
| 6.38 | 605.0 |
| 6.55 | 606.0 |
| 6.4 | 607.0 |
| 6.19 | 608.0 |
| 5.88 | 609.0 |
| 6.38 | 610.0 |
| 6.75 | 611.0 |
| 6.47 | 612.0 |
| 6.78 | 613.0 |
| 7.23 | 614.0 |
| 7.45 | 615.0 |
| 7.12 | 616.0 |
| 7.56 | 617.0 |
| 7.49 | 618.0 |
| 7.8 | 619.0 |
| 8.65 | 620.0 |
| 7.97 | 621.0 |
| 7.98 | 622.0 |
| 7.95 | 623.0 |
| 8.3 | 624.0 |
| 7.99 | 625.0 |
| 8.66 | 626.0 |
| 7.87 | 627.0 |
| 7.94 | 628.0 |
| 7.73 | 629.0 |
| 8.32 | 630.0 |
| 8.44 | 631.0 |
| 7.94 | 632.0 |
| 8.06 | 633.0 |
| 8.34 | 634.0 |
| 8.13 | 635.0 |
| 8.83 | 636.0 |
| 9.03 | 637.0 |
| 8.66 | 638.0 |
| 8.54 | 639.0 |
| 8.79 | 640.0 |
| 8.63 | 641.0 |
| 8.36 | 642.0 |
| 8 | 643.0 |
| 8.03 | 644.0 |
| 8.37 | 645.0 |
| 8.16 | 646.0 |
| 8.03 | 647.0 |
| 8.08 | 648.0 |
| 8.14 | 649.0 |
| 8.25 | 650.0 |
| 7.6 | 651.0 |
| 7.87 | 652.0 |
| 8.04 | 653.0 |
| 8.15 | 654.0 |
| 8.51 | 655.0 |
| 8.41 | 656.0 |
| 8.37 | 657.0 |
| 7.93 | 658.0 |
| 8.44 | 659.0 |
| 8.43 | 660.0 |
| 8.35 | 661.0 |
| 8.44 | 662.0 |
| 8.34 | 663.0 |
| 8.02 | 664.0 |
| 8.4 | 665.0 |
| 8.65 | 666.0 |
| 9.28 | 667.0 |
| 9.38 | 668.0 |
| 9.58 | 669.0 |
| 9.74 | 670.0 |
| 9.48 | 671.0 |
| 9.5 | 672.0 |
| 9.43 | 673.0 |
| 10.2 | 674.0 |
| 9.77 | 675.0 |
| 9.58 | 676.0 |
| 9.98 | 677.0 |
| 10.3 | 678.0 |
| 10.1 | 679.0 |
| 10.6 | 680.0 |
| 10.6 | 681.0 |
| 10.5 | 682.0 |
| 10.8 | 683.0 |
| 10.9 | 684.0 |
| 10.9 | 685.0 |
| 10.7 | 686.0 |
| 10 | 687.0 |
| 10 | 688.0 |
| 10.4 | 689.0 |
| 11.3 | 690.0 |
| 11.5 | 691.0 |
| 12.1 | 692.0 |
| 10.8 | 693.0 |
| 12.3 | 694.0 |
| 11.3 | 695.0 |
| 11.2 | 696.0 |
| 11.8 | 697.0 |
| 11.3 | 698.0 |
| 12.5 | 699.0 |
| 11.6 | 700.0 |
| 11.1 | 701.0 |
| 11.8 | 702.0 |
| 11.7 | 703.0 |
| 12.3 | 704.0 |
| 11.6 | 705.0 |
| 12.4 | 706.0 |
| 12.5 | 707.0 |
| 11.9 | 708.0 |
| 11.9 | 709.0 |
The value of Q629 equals 4.19 kPa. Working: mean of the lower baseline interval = 5.87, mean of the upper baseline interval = 10.2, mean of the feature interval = 7.74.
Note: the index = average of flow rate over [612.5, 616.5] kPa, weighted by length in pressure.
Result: 7.15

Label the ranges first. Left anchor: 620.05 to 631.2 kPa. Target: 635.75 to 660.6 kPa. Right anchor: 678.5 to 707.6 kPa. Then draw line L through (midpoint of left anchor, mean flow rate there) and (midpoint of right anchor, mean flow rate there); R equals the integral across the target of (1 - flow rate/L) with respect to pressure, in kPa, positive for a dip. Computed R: 2.3 kPa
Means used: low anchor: 8.12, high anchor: 11.3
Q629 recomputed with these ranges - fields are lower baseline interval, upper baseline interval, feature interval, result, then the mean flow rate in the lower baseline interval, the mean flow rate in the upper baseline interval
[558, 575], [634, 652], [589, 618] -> 1.21 kPa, 5.53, 8.32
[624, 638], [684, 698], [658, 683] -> 1.90 kPa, 8.27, 11.1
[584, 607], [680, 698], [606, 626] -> 0.31 kPa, 6.38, 11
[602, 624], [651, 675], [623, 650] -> -1.46 kPa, 7.08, 8.73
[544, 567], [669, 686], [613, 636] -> 1.28 kPa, 6.14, 10.1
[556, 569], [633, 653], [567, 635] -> 2.12 kPa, 5.67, 8.29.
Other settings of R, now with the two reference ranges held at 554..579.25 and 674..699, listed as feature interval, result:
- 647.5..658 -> 1.4 kPa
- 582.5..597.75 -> 1.0 kPa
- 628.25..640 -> 0.3 kPa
